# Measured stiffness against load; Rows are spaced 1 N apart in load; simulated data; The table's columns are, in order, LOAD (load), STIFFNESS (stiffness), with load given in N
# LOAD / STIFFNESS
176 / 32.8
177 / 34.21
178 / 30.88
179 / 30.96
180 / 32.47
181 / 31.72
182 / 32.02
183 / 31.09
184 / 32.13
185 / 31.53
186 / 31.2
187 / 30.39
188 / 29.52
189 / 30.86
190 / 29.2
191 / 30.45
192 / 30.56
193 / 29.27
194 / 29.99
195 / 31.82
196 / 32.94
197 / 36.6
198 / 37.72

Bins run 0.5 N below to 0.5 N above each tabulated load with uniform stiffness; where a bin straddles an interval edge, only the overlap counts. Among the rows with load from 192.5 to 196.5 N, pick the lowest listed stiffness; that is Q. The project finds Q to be 29.27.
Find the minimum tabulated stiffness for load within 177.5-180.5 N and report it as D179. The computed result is 30.88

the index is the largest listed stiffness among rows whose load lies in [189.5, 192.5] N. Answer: 30.56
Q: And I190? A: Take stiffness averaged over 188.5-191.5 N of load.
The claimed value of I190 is 30.2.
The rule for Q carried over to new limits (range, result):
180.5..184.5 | 31.09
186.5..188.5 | 29.52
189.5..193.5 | 29.2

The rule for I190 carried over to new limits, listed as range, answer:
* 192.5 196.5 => 31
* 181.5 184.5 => 31.7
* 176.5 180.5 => 32.1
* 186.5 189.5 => 30.3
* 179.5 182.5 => 32.1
